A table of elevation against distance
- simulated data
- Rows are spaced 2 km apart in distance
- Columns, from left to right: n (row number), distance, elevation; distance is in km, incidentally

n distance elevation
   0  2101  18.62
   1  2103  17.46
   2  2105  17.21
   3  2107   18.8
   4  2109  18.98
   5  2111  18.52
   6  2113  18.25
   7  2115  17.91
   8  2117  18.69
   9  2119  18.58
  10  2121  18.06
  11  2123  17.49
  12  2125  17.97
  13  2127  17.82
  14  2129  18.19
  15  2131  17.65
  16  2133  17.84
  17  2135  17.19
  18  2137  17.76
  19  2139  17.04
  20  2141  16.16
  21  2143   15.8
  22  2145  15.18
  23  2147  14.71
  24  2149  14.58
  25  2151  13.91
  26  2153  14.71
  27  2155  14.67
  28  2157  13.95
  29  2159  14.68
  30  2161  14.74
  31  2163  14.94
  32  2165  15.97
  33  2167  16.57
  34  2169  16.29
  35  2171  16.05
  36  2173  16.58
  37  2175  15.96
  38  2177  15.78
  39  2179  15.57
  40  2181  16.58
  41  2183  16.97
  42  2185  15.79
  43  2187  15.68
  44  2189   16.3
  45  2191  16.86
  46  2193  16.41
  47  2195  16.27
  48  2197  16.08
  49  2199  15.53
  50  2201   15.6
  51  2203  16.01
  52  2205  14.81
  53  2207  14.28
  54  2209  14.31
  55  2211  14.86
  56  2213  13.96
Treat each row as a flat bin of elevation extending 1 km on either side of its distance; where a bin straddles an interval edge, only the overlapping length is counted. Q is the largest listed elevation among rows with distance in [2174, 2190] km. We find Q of 16.97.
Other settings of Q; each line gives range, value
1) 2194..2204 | 16.27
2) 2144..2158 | 15.18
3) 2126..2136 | 18.19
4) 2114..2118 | 18.69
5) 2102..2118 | 18.98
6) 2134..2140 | 17.76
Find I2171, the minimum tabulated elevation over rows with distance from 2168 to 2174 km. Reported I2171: 16.05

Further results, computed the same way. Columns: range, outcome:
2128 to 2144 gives 15.8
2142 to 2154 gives 13.91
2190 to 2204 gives 15.53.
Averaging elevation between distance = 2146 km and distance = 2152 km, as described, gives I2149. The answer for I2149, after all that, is 14.4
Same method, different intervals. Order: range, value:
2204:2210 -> 14.5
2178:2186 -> 16.2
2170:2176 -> 16.2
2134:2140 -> 17.3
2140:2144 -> 16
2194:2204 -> 15.9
